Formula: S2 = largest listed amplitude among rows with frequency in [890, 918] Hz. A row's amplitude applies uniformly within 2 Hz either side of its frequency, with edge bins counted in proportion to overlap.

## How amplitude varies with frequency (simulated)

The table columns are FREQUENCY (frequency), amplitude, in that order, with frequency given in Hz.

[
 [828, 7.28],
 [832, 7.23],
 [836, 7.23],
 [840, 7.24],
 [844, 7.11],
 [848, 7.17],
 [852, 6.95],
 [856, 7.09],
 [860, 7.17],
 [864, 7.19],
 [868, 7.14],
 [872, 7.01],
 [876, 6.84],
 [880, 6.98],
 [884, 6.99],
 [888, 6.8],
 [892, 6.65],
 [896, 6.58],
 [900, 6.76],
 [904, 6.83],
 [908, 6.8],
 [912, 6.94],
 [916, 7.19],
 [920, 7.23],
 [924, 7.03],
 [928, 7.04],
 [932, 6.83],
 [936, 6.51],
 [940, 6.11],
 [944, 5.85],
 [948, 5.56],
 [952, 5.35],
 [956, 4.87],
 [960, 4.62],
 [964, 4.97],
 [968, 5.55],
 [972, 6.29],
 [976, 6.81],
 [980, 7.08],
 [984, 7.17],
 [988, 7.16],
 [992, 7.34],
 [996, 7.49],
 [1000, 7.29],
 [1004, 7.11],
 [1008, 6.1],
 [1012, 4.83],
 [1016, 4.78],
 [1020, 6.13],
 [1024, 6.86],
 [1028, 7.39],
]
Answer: 7.19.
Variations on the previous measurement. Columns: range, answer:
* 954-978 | 6.81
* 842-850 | 7.17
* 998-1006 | 7.29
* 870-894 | 7.01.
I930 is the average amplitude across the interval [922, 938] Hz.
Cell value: 6.85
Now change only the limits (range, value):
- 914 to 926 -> 7.15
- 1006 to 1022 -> 5.46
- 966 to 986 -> 6.58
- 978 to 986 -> 7.12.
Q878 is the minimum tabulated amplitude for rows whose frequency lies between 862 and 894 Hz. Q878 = 6.65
